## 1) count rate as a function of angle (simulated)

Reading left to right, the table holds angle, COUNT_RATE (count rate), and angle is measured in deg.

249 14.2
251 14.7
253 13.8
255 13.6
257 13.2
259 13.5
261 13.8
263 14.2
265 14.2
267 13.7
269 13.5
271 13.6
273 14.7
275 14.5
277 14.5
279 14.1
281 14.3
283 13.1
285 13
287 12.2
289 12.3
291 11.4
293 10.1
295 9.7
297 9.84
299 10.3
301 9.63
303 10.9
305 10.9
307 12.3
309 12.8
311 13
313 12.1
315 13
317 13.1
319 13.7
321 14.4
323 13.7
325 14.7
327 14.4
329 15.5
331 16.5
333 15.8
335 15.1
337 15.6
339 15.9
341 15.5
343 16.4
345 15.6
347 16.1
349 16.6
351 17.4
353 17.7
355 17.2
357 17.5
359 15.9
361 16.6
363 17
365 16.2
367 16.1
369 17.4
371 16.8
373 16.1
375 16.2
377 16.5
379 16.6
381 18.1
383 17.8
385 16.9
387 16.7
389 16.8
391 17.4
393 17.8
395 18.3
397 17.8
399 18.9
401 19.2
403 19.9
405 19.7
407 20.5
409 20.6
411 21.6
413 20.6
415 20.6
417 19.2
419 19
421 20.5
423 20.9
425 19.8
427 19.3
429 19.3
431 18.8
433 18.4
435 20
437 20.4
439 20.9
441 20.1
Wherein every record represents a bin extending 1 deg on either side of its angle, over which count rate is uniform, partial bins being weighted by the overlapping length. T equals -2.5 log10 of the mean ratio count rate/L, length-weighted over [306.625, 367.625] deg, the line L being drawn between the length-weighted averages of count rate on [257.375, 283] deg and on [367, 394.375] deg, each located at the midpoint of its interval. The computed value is 0.038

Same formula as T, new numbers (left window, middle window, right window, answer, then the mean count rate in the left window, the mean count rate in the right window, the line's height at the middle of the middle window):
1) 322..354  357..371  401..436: 0.03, 15.8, 19.9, 17.1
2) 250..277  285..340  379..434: 0.21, 13.9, 19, 15.7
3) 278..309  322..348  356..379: -0.08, 11.6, 16.6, 14.4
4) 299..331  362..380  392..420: 0.03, 13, 19.6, 17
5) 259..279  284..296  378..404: 0.27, 14.1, 17.9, 14.7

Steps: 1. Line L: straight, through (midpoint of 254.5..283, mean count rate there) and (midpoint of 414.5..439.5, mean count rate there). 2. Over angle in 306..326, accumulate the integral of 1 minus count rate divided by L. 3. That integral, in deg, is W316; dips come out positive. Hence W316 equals 3.1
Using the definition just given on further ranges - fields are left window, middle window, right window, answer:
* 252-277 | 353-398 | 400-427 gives 3.7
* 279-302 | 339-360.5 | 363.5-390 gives -2.0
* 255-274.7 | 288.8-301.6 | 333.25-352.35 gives 3.8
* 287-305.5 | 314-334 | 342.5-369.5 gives -1.5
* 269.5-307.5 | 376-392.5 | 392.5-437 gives 0.6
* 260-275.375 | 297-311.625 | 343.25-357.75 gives 3.8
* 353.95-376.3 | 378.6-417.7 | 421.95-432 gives -1.1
